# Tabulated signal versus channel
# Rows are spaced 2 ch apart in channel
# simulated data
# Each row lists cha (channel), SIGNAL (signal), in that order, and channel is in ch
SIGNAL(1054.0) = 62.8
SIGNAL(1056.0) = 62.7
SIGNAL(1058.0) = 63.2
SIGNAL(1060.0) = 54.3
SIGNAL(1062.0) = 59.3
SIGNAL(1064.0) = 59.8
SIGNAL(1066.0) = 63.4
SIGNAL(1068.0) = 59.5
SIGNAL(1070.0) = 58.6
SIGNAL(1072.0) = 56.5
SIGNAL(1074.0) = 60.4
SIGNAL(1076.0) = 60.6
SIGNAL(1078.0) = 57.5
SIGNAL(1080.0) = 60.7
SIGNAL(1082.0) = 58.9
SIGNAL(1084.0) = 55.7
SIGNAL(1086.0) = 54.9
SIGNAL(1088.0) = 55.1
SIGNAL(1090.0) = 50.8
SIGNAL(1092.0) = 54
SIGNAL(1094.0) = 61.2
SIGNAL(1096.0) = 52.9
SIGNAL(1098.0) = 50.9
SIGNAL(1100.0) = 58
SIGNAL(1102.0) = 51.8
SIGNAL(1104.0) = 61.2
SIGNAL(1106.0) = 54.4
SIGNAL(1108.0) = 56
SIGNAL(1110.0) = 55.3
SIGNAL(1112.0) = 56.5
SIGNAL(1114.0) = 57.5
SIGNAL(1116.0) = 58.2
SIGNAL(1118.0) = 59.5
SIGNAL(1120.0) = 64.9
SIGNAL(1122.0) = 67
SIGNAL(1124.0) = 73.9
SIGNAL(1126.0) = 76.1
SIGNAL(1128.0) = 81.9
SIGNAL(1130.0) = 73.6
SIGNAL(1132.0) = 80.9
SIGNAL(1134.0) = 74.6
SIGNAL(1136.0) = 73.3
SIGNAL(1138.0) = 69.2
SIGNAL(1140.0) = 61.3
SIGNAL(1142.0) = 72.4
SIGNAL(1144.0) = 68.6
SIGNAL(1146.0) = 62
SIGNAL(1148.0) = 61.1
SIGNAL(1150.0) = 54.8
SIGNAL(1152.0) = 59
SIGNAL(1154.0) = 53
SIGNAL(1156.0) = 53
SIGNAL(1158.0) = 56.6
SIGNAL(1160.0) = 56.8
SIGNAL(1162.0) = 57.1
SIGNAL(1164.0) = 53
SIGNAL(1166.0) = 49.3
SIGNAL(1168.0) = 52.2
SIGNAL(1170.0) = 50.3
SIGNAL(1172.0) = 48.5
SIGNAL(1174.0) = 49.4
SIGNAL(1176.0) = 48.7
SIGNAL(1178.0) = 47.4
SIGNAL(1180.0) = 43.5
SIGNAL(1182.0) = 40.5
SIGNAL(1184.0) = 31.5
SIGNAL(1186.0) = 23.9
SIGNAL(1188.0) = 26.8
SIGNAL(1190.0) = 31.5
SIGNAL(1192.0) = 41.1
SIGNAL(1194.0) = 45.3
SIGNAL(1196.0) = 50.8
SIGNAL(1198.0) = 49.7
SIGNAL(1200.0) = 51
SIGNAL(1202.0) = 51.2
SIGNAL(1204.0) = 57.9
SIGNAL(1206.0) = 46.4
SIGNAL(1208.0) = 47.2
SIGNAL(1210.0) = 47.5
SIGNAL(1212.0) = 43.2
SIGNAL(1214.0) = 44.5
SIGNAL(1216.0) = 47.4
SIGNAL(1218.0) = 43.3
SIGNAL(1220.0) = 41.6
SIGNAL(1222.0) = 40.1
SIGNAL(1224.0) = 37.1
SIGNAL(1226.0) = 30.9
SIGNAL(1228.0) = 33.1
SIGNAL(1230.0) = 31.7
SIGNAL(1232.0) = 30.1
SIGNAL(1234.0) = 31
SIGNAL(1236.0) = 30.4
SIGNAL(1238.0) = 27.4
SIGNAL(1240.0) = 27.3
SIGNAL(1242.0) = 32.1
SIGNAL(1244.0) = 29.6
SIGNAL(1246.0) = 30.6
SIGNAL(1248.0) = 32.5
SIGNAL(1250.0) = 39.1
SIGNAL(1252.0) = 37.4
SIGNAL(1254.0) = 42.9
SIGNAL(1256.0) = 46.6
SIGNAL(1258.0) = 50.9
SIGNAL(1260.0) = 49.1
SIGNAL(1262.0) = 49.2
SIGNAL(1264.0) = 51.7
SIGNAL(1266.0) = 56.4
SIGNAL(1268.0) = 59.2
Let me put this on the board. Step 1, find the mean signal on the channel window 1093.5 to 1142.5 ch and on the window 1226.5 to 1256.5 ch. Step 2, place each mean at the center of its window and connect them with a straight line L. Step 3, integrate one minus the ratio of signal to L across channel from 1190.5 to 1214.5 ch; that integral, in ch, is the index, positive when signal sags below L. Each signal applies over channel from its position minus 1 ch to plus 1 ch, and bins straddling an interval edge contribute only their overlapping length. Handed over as -2.7 ch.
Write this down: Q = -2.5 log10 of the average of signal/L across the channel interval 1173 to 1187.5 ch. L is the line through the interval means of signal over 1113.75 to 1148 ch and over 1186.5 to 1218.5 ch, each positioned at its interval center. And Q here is 0.29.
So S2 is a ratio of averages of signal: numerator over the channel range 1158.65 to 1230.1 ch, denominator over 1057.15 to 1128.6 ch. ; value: 0.75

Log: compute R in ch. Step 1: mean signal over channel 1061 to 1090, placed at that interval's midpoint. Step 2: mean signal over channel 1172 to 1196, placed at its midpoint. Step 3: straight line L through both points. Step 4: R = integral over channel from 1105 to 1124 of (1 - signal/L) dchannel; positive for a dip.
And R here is -2.9 ch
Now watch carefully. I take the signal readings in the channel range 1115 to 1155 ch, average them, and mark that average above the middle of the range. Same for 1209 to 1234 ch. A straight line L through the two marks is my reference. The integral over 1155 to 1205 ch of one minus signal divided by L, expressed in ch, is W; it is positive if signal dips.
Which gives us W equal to 5.4 ch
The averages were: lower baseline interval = 67.3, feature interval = 46.7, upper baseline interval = 38.9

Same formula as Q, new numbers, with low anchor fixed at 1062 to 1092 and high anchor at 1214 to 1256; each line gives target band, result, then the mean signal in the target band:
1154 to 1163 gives -0.20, 55.6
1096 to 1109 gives -0.02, 55.2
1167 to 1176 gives -0.13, 49.9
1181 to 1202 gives 0.04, 39.8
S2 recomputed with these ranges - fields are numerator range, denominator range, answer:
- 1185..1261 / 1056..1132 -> 0.66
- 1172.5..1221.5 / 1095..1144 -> 0.68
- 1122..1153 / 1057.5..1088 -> 1.18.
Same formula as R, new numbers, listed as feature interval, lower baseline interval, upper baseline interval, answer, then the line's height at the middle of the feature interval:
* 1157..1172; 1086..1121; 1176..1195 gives -3.89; 42.3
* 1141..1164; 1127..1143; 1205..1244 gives 2.50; 66.3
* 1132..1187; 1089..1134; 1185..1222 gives -2.10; 52.5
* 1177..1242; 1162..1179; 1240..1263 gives 7.92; 45.1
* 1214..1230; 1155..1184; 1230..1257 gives -0.24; 38.3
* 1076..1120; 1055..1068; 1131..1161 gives 3.78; 61.8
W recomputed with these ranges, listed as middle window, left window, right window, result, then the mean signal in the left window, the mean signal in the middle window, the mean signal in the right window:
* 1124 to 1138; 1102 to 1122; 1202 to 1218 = -4.9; 58.3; 76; 47.7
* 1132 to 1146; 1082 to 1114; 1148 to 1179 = -4.2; 55.4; 70.1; 52.9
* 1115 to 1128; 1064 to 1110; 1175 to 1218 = -3.7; 57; 67.8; 43.7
